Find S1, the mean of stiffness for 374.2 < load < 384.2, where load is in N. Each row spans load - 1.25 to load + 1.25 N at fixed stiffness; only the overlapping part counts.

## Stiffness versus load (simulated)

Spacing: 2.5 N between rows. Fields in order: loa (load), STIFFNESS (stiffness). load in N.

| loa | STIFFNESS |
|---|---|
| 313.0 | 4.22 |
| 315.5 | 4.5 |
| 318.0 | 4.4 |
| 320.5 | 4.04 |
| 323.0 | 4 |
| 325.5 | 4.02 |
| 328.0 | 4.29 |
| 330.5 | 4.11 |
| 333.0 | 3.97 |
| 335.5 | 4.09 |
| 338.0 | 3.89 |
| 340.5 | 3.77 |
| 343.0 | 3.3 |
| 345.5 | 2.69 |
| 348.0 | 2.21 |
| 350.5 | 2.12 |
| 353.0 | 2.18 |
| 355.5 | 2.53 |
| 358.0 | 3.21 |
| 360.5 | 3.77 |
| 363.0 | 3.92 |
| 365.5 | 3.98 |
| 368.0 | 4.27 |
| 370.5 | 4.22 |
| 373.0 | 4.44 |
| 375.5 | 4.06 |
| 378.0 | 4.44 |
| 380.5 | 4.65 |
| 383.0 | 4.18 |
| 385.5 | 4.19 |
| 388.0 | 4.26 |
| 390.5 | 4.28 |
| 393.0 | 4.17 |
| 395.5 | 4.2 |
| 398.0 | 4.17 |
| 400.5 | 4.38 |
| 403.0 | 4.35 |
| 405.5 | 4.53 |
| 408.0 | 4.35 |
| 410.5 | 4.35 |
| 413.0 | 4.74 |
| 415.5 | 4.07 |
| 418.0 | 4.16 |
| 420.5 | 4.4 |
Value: 4.33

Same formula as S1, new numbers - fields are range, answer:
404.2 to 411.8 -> 4.41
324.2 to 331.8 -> 4.14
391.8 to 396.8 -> 4.19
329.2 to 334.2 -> 4.04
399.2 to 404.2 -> 4.36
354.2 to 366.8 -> 3.48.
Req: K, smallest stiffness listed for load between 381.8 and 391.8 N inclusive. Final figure 4.18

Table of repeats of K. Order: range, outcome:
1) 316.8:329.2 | 4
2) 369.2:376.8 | 4.06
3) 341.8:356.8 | 2.12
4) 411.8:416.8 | 4.07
